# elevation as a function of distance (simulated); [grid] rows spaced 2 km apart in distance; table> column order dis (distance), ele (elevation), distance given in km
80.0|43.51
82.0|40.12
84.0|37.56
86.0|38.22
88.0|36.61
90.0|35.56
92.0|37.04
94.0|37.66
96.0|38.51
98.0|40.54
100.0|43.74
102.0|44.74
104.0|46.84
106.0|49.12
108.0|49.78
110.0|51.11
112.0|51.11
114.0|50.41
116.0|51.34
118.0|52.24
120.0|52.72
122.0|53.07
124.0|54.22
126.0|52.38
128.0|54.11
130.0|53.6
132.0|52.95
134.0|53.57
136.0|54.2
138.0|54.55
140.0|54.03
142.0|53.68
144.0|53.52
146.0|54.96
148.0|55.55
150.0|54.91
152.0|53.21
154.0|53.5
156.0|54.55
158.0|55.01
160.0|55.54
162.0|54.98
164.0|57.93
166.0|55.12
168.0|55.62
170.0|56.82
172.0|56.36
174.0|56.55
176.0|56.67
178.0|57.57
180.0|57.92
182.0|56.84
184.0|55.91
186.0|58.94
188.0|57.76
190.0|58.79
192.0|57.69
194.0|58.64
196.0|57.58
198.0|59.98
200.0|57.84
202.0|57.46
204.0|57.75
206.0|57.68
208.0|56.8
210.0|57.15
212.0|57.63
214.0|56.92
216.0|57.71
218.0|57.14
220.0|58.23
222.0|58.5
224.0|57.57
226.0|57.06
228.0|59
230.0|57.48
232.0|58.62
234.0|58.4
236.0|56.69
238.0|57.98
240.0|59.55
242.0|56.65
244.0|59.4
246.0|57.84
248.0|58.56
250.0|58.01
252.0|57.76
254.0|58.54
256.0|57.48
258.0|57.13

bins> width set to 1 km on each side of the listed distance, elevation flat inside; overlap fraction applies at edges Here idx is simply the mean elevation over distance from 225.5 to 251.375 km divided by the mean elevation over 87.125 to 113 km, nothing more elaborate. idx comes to 1.3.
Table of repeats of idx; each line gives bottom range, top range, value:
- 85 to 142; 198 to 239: 1.20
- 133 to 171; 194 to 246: 1.06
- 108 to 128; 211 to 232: 1.11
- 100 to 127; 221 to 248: 1.15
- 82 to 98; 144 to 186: 1.48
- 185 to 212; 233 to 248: 1.00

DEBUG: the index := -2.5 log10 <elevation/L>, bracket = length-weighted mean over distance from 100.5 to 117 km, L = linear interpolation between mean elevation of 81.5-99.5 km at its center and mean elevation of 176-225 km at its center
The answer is -0.19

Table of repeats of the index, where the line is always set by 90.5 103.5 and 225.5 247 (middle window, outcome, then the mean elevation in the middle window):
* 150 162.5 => -0.14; 54.5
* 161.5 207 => -0.12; 57.3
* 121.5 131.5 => -0.21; 53.5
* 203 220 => -0.05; 57.4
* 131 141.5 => -0.19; 53.9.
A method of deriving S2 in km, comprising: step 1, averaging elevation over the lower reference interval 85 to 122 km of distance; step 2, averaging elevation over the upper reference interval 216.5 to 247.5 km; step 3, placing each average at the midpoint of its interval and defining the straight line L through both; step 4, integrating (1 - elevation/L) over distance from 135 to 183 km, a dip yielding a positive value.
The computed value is -4.50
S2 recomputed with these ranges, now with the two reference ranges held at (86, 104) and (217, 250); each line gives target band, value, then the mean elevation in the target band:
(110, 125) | -3.32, 52.1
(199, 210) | -0.67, 57.5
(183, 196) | -1.42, 57.9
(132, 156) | -4.15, 54.1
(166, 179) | -1.70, 56.5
